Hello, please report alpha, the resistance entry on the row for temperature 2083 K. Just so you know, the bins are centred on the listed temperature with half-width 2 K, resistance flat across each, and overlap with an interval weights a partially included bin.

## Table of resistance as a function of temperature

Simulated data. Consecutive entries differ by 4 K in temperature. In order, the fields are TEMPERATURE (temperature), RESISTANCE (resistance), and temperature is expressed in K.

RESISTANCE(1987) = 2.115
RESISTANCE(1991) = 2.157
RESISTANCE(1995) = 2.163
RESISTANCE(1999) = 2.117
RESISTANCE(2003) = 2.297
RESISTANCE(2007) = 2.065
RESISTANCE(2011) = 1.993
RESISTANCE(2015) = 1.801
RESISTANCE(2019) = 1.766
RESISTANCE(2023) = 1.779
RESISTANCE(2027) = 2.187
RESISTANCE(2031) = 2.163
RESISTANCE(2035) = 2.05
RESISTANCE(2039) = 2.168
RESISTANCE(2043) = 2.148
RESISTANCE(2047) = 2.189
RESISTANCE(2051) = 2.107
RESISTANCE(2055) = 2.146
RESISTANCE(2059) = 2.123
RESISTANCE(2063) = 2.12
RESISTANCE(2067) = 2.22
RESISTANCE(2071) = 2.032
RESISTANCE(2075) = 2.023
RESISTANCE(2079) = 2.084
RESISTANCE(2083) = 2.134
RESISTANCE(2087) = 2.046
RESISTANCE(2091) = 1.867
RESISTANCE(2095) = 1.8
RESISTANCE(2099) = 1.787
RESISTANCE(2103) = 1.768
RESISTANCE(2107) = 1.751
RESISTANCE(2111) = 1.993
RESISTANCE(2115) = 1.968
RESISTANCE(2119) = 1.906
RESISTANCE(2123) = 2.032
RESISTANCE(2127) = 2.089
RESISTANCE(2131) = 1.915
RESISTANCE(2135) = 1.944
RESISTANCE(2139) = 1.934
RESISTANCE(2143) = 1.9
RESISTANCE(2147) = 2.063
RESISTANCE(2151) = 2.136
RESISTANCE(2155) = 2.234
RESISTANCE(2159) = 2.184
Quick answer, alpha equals 2.134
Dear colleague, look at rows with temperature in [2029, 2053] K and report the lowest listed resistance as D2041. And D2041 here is 2.05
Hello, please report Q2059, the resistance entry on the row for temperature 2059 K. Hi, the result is 2.123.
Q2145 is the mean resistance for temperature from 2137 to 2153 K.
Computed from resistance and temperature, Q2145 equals 2.01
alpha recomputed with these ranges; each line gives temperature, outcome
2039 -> 2.168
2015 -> 1.801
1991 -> 2.157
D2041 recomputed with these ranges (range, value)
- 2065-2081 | 2.023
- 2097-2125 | 1.751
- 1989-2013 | 1.993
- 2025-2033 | 2.163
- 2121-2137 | 1.915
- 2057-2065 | 2.12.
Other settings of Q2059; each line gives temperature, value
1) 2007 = 2.065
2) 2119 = 1.906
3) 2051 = 2.107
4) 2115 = 1.968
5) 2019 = 1.766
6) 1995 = 2.163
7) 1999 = 2.117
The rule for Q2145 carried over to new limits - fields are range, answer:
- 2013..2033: 1.94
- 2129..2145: 1.92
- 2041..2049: 2.17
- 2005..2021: 1.91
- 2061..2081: 2.1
